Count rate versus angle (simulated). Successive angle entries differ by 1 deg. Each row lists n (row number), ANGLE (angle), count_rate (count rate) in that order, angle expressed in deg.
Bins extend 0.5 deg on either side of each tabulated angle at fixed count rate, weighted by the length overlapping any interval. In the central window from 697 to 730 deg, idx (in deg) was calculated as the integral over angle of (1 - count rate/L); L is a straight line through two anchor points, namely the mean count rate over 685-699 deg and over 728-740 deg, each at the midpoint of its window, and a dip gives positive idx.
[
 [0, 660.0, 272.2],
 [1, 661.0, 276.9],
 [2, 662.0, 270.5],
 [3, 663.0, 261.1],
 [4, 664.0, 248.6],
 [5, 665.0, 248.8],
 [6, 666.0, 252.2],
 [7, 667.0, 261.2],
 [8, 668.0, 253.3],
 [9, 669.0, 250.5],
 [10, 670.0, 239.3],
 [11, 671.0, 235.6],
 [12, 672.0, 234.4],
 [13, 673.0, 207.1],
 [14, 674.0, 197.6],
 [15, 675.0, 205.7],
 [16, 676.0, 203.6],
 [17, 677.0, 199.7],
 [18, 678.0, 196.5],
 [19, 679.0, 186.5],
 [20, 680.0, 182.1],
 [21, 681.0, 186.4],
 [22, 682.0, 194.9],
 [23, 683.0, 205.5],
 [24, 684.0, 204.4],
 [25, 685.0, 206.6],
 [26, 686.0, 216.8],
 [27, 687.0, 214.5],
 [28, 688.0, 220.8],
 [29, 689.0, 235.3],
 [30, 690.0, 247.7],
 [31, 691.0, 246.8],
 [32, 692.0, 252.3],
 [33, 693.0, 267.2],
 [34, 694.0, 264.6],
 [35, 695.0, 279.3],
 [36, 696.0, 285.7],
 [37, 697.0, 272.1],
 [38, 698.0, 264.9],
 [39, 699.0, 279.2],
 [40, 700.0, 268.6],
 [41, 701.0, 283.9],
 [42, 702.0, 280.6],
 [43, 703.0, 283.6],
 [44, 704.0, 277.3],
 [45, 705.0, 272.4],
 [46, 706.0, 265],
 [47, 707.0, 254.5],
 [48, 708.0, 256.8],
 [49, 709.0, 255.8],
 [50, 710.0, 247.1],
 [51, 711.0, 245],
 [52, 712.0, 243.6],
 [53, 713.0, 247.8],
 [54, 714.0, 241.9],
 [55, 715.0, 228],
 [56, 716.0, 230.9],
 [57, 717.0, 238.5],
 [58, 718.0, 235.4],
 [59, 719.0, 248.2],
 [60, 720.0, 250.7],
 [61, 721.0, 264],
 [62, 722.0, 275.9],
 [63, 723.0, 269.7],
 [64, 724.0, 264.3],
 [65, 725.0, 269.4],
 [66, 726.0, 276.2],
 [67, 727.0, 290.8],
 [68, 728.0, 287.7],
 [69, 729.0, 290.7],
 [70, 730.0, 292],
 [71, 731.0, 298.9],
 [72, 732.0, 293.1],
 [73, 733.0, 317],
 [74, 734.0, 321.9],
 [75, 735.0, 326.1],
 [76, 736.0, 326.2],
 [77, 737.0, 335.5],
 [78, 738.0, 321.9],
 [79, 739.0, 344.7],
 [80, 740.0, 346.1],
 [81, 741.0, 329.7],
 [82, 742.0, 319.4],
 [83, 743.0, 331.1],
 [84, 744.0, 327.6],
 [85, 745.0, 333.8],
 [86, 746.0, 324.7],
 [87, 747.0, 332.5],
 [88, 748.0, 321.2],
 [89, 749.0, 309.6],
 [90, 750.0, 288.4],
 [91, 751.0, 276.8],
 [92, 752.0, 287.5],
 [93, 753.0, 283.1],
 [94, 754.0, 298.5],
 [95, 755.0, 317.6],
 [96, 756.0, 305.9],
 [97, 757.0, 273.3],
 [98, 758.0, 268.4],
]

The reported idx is 2.4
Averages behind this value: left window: 251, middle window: 263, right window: 315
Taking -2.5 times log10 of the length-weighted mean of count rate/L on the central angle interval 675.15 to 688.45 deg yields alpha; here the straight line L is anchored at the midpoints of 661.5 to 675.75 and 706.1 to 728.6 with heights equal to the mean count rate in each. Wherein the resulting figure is 0.21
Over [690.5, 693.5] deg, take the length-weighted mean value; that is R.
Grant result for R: 255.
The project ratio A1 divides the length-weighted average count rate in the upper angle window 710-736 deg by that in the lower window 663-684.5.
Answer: 1.23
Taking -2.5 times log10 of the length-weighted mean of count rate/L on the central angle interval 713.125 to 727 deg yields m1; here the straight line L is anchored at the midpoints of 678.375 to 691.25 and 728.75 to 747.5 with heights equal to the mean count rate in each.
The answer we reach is 0.12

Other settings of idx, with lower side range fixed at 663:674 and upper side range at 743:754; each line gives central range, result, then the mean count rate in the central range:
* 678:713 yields 2.7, 245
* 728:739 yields -0.6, 313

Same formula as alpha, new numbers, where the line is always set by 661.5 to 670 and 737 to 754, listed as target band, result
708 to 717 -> 0.20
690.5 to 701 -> 0.04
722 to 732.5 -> 0.07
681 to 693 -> 0.22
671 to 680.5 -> 0.28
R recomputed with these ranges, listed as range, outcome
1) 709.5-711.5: 246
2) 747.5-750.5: 306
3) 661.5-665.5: 257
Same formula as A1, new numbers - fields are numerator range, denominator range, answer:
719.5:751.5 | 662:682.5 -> 1.36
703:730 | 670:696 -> 1.17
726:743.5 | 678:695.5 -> 1.41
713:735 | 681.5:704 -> 1.09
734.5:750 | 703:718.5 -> 1.31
